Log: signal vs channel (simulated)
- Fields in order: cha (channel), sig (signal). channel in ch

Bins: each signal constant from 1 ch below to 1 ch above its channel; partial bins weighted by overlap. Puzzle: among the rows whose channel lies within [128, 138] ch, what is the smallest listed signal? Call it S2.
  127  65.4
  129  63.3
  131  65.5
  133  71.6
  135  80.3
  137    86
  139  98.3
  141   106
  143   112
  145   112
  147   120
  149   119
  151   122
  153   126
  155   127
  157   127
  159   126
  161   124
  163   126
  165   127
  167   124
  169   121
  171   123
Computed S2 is 63.3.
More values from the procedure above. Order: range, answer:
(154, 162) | 124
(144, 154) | 112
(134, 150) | 80.3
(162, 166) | 126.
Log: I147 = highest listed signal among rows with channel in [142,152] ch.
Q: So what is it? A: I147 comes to 122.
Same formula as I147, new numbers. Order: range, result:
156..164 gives 127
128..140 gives 98.3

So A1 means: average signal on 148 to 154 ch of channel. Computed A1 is 122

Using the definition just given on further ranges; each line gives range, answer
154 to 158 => 127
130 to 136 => 72.5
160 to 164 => 125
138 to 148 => 110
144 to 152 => 118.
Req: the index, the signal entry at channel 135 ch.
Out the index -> 80.3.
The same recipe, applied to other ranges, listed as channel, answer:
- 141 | 106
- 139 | 98.3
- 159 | 126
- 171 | 123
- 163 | 126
